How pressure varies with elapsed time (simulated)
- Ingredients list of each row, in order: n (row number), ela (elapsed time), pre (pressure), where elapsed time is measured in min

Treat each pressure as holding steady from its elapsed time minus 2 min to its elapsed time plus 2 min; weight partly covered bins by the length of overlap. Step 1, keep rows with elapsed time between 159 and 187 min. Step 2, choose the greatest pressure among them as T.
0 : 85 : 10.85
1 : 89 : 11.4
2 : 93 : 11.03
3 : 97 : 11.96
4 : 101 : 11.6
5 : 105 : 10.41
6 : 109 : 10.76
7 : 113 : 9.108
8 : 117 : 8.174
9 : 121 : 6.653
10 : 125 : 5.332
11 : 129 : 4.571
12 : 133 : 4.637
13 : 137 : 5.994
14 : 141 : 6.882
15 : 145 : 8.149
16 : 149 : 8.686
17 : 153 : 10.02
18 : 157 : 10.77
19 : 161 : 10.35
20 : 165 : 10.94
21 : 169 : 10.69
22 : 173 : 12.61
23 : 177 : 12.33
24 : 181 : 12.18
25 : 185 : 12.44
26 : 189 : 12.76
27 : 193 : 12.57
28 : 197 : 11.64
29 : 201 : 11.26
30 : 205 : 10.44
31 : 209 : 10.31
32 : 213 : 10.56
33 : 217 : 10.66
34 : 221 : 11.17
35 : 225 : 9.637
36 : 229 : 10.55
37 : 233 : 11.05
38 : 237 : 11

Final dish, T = 12.61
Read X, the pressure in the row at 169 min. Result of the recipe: 10.69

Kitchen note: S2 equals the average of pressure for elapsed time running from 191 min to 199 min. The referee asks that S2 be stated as 12.1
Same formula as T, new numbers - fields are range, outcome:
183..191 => 12.76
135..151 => 8.686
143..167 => 10.94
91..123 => 11.96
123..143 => 6.882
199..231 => 11.26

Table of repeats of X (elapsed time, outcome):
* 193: 12.57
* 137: 5.994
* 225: 9.637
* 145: 8.149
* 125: 5.332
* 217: 10.66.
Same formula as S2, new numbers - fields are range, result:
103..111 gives 10.6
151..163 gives 10.4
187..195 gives 12.7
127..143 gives 5.52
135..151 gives 7.43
